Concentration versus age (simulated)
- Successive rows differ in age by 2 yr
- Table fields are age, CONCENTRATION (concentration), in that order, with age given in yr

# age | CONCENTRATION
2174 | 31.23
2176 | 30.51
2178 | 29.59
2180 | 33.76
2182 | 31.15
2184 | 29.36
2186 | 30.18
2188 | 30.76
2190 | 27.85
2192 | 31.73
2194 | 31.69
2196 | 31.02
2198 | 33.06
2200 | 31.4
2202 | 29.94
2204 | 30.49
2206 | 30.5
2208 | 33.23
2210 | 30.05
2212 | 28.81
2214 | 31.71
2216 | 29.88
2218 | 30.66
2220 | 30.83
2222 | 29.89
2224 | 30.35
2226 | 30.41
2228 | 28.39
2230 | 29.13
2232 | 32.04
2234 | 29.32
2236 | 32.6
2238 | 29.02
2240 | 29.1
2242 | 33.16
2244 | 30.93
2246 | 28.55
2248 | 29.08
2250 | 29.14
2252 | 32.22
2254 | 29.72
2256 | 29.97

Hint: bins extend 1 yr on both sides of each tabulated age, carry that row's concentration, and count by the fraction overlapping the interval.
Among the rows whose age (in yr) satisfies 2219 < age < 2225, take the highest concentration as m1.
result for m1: 30.83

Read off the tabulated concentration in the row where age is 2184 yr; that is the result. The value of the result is 29.36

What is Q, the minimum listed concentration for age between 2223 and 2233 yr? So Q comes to 28.39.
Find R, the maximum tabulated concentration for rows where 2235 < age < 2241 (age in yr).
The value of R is 32.6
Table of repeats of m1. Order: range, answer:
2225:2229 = 30.41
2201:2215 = 33.23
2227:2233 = 32.04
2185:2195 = 31.73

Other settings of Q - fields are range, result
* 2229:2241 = 29.02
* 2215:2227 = 29.88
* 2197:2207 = 29.94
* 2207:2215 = 28.81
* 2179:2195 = 27.85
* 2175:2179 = 29.59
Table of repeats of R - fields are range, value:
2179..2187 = 33.76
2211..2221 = 31.71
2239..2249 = 33.16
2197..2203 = 33.06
